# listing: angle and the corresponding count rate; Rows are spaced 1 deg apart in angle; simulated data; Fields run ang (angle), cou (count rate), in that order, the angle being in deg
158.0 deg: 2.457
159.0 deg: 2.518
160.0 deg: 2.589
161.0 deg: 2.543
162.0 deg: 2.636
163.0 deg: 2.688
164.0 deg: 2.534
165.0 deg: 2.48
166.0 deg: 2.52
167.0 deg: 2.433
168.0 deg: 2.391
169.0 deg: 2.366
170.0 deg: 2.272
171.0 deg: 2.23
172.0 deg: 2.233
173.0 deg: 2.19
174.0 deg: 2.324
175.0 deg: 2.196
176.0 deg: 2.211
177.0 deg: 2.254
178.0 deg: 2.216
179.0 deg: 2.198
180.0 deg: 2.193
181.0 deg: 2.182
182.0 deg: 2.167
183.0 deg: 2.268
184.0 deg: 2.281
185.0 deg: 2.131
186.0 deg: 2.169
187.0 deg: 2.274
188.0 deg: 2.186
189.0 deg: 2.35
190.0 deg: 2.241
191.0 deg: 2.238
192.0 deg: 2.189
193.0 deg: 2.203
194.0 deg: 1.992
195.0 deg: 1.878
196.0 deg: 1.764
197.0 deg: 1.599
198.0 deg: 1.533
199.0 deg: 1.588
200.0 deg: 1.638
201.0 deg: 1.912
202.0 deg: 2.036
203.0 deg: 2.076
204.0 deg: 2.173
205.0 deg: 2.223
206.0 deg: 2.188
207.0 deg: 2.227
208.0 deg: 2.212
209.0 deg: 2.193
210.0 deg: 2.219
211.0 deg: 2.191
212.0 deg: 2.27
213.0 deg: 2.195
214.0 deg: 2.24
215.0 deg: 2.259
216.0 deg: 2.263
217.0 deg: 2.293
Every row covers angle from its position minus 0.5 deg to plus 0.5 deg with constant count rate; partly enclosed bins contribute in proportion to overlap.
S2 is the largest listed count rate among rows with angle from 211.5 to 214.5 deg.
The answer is 2.27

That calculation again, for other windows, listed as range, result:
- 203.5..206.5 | 2.223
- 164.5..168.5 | 2.52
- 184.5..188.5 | 2.274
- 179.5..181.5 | 2.193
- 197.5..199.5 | 1.588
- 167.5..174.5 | 2.391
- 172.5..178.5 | 2.324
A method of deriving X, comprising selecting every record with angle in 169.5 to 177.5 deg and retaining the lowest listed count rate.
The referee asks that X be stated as 2.19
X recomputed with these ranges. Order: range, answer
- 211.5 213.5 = 2.195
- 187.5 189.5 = 2.186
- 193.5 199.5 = 1.533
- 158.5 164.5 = 2.518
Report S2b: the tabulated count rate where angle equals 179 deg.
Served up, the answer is 2.198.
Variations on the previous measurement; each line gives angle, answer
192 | 2.189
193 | 2.203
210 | 2.219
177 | 2.254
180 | 2.193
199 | 1.588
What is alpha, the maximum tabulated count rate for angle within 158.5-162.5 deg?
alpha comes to 2.636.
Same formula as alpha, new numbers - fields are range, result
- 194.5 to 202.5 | 2.036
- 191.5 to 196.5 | 2.203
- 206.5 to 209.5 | 2.227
